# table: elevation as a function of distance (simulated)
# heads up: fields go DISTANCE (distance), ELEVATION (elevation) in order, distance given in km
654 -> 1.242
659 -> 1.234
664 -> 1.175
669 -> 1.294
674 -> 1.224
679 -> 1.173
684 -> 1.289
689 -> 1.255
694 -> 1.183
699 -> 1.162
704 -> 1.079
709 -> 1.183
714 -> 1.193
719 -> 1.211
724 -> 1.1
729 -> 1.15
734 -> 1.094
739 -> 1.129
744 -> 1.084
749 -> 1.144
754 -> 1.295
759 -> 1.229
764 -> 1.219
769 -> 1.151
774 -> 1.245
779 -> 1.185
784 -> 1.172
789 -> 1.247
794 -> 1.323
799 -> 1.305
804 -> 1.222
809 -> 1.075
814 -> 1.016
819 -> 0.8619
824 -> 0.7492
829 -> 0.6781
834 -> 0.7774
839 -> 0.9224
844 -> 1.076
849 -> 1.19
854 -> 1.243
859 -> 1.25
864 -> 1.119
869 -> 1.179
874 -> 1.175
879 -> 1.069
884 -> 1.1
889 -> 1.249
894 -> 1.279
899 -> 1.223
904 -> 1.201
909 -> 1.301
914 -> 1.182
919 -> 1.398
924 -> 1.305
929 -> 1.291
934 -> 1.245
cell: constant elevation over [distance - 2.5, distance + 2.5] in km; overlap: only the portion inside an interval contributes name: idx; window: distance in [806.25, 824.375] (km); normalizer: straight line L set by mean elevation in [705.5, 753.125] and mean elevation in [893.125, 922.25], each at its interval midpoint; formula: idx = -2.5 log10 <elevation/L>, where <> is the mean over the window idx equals 0.26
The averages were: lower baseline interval 1.15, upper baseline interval 1.26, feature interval 0.95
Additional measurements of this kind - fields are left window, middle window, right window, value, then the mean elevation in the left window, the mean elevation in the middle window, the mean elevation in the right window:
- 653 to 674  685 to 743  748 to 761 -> 0.07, 1.23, 1.16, 1.23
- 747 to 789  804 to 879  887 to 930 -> 0.20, 1.21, 1.03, 1.27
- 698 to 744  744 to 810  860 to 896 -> -0.06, 1.14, 1.21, 1.17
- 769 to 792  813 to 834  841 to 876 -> 0.42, 1.21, 0.807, 1.17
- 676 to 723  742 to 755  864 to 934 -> 0.03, 1.19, 1.16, 1.22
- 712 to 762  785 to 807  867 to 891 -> -0.09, 1.16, 1.26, 1.15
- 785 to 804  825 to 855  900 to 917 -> 0.30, 1.27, 0.956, 1.23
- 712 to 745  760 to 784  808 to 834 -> -0.19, 1.14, 1.2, 0.855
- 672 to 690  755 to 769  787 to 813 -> 0.01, 1.23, 1.22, 1.22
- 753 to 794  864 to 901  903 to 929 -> 0.08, 1.22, 1.18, 1.28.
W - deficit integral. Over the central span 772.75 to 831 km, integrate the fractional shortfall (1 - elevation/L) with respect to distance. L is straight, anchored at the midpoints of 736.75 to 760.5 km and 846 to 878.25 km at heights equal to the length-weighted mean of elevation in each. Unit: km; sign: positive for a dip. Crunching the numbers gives 4.4 km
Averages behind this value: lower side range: 1.17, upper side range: 1.18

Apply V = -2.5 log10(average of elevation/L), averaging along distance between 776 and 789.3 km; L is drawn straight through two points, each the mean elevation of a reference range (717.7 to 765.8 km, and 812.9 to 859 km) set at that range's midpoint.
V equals -0.12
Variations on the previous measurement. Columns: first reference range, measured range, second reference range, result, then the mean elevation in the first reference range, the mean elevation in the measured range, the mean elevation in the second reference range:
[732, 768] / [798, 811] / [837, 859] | -0.04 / 1.17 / 1.19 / 1.13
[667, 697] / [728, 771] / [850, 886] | 0.04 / 1.23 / 1.17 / 1.16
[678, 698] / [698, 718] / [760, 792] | 0.06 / 1.22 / 1.16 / 1.21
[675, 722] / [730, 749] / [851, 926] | 0.08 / 1.19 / 1.11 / 1.22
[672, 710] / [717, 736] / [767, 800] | 0.06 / 1.19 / 1.14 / 1.23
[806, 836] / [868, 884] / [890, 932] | -0.02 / 0.867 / 1.13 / 1.27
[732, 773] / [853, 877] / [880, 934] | 0.04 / 1.17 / 1.19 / 1.25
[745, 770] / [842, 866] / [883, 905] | 0.03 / 1.2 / 1.18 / 1.22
